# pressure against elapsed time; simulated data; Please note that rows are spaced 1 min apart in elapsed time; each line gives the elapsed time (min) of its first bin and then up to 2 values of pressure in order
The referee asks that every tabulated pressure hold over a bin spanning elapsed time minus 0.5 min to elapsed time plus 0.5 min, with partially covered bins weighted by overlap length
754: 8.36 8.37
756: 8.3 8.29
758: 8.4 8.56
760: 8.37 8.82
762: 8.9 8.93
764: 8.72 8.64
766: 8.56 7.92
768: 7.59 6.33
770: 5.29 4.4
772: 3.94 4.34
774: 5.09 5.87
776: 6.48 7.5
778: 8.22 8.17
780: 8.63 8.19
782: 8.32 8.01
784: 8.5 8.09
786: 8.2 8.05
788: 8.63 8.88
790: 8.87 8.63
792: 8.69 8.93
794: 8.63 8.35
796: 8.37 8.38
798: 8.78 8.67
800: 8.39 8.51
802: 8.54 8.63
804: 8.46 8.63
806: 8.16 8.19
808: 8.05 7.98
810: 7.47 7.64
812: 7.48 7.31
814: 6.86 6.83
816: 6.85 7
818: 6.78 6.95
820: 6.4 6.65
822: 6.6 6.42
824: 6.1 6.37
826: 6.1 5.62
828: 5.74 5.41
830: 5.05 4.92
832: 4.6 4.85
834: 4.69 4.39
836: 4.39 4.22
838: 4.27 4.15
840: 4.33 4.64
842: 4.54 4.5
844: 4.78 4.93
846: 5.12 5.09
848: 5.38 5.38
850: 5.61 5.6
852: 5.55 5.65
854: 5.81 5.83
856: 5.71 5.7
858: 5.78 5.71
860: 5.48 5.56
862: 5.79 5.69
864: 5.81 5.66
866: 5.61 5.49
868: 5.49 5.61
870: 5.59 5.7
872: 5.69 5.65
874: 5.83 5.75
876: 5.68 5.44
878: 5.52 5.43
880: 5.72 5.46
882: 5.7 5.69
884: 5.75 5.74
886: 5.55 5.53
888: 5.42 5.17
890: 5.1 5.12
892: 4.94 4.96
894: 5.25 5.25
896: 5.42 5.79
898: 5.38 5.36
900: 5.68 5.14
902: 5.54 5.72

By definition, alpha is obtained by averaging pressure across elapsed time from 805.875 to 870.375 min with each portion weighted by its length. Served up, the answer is 5.8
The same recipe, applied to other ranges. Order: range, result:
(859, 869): 5.62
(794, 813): 8.24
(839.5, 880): 5.46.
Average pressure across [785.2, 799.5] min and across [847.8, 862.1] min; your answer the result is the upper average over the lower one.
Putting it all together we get 0.7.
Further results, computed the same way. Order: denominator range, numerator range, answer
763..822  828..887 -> 0.69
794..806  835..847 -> 0.53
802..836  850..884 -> 0.85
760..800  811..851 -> 0.72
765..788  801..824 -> 1.04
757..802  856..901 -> 0.70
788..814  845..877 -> 0.67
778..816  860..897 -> 0.67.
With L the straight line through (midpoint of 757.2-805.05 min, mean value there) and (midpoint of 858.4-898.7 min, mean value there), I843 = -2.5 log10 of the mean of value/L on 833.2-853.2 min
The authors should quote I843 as 0.30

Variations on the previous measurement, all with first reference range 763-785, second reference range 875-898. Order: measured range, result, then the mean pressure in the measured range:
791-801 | -0.25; 8.58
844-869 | 0.07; 5.54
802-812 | -0.22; 8.12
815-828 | -0.01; 6.47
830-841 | 0.35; 4.51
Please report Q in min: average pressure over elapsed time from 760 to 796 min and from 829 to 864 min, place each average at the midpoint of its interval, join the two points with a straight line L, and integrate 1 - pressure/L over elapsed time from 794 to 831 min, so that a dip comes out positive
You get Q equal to -5.0 min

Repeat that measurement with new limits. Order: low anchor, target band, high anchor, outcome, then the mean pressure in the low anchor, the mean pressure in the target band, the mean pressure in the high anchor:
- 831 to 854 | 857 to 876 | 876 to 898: -1.8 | 4.87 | 5.66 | 5.43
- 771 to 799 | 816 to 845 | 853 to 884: 5.5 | 7.76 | 5.39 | 5.65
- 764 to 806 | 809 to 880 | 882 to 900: 8.4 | 7.8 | 5.68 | 5.39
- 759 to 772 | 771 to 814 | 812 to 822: -4.0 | 7.59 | 7.87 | 6.87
